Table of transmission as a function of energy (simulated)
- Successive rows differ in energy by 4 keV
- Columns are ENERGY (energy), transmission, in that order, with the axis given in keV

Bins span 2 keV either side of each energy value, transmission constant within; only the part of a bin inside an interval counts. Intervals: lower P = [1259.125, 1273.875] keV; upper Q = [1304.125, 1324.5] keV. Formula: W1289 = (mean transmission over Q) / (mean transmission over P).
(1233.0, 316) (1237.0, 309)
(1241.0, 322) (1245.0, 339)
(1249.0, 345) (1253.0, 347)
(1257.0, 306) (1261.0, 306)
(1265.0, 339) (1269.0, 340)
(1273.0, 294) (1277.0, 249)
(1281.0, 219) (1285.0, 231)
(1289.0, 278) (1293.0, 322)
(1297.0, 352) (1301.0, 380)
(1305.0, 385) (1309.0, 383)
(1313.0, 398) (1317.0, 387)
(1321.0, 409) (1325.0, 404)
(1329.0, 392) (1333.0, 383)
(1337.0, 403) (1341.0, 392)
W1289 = 1.22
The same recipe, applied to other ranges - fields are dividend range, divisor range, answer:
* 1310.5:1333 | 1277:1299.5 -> 1.42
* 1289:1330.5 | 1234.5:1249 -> 1.15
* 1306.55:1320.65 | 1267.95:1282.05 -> 1.42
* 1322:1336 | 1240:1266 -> 1.20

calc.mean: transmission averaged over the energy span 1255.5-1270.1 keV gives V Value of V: 322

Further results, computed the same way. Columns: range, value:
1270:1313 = 314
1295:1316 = 380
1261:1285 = 285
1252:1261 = 320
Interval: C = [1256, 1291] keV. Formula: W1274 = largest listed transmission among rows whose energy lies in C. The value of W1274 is 340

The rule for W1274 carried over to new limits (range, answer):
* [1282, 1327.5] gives 409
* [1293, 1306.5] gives 385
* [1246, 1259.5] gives 347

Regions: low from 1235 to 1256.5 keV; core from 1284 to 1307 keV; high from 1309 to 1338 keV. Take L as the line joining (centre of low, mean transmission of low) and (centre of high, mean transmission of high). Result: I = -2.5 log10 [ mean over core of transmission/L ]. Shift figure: 0.14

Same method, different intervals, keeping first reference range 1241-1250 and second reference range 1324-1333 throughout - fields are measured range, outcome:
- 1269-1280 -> 0.27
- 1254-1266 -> 0.10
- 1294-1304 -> 0.03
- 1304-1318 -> -0.02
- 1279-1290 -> 0.46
